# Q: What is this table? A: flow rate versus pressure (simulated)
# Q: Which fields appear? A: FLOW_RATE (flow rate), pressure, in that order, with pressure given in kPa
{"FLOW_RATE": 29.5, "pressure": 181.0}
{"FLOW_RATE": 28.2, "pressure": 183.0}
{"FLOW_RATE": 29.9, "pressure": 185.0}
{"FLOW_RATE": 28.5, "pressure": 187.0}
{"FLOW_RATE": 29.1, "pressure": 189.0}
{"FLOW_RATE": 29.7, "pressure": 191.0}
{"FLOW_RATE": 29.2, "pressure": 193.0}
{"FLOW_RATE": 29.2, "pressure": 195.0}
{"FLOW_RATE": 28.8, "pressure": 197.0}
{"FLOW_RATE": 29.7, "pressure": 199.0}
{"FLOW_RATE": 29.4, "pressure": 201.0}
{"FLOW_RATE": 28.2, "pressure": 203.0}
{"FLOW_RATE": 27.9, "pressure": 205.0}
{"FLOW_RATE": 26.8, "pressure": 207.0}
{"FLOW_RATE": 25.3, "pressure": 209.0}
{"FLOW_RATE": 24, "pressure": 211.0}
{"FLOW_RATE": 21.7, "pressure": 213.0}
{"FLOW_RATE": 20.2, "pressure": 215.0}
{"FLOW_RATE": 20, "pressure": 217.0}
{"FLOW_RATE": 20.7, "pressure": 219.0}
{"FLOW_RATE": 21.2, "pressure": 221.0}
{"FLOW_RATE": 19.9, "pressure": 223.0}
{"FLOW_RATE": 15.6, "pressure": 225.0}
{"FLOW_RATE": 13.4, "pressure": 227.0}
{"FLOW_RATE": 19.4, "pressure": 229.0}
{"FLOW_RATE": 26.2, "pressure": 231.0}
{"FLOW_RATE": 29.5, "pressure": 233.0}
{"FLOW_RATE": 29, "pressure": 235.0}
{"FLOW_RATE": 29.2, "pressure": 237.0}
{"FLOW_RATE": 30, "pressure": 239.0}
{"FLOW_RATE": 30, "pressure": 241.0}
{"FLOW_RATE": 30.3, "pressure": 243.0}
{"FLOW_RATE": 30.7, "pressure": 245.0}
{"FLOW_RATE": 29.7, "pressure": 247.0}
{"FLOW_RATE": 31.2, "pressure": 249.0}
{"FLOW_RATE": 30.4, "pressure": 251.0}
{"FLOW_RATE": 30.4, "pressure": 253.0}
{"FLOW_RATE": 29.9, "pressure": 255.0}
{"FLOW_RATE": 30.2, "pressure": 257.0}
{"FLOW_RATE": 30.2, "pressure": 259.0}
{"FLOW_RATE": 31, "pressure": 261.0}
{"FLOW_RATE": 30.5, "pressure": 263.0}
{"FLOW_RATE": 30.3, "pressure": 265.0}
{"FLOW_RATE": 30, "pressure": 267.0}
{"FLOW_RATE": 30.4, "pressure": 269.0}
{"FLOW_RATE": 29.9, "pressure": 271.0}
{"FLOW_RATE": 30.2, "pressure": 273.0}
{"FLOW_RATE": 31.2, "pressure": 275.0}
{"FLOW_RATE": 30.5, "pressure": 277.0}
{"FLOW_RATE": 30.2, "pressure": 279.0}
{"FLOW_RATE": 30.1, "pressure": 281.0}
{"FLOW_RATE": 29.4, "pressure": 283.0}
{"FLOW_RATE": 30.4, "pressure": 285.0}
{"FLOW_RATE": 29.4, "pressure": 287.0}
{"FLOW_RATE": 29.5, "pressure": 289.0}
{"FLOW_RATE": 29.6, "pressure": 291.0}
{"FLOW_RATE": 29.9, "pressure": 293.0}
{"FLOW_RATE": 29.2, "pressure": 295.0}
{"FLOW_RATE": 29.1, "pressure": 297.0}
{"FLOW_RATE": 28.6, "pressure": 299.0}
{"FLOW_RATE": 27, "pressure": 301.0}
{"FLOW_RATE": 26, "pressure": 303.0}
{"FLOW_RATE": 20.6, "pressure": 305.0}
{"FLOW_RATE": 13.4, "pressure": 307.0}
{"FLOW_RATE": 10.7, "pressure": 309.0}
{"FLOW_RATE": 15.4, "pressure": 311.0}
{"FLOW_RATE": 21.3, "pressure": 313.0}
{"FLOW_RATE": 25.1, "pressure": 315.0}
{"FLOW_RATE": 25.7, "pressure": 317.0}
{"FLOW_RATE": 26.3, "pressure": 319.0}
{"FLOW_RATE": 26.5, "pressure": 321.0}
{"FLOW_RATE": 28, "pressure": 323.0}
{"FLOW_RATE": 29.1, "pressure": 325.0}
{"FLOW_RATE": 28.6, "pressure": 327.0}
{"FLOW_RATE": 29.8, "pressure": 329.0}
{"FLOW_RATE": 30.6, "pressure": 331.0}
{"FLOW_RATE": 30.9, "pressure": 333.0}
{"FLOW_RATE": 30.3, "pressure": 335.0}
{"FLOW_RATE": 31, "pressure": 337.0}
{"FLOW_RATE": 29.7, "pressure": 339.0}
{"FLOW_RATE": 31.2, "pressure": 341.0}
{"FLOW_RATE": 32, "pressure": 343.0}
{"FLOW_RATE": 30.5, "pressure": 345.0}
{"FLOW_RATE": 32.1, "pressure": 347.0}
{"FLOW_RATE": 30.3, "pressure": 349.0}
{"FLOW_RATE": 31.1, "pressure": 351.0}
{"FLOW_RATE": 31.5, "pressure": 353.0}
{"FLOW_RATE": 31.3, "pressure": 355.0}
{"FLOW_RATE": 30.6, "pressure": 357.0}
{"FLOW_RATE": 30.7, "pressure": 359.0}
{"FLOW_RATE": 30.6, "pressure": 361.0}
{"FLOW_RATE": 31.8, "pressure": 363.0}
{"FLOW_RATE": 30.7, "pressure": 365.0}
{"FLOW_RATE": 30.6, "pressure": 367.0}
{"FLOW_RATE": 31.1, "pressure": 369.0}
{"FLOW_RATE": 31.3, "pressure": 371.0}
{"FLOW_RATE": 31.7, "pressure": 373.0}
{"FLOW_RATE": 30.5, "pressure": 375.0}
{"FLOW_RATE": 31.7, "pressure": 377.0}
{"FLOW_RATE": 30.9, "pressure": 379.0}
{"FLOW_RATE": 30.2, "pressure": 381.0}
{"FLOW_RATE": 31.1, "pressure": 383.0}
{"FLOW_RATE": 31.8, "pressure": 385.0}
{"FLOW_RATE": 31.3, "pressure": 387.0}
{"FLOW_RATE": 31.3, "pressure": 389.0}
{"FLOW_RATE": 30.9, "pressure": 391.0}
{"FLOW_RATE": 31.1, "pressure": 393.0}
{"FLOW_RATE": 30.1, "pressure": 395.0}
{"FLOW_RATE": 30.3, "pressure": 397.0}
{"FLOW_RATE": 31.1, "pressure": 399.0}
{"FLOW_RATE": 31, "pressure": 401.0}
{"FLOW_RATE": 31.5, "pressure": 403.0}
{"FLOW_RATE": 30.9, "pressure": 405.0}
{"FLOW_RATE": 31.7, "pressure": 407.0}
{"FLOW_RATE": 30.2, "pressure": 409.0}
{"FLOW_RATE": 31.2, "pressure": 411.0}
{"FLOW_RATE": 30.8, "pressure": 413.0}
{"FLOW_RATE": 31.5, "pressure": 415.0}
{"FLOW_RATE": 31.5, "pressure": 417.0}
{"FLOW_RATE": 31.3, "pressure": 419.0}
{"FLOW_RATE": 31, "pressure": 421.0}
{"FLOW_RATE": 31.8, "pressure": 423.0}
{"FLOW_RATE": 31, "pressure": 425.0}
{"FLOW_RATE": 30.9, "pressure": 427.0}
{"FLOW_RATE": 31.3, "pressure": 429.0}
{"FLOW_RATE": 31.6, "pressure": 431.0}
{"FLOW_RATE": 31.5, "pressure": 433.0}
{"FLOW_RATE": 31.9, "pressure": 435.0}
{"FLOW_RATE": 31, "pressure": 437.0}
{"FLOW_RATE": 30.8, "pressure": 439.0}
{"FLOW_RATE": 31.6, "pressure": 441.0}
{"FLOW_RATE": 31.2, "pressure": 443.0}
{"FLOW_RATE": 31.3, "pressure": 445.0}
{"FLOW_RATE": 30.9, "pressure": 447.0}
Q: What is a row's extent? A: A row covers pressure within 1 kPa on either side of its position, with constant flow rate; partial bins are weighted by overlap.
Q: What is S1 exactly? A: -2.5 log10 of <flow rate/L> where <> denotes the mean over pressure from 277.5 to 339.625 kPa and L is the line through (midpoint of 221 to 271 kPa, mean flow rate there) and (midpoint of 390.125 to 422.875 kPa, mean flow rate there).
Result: 0.08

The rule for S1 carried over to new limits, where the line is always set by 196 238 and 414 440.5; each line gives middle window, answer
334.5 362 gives -0.08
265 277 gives -0.17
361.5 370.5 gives -0.07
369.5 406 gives -0.04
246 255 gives -0.20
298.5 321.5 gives 0.23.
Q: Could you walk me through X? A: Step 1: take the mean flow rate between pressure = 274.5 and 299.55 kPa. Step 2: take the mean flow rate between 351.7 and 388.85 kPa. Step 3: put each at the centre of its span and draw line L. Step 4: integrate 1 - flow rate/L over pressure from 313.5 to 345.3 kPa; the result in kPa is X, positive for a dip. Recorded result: 1.6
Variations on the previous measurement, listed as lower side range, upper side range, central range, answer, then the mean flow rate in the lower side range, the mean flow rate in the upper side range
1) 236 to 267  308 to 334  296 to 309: 1.7 kPa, 30.3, 25.2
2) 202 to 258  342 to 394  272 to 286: -1.3 kPa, 25.8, 31.1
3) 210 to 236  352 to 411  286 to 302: -2.0 kPa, 21.6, 31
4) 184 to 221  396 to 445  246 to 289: -3.7 kPa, 26.4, 31.2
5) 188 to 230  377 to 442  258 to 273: -2.4 kPa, 24.3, 31.1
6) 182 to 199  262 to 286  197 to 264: 7.3 kPa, 29.1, 30.3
